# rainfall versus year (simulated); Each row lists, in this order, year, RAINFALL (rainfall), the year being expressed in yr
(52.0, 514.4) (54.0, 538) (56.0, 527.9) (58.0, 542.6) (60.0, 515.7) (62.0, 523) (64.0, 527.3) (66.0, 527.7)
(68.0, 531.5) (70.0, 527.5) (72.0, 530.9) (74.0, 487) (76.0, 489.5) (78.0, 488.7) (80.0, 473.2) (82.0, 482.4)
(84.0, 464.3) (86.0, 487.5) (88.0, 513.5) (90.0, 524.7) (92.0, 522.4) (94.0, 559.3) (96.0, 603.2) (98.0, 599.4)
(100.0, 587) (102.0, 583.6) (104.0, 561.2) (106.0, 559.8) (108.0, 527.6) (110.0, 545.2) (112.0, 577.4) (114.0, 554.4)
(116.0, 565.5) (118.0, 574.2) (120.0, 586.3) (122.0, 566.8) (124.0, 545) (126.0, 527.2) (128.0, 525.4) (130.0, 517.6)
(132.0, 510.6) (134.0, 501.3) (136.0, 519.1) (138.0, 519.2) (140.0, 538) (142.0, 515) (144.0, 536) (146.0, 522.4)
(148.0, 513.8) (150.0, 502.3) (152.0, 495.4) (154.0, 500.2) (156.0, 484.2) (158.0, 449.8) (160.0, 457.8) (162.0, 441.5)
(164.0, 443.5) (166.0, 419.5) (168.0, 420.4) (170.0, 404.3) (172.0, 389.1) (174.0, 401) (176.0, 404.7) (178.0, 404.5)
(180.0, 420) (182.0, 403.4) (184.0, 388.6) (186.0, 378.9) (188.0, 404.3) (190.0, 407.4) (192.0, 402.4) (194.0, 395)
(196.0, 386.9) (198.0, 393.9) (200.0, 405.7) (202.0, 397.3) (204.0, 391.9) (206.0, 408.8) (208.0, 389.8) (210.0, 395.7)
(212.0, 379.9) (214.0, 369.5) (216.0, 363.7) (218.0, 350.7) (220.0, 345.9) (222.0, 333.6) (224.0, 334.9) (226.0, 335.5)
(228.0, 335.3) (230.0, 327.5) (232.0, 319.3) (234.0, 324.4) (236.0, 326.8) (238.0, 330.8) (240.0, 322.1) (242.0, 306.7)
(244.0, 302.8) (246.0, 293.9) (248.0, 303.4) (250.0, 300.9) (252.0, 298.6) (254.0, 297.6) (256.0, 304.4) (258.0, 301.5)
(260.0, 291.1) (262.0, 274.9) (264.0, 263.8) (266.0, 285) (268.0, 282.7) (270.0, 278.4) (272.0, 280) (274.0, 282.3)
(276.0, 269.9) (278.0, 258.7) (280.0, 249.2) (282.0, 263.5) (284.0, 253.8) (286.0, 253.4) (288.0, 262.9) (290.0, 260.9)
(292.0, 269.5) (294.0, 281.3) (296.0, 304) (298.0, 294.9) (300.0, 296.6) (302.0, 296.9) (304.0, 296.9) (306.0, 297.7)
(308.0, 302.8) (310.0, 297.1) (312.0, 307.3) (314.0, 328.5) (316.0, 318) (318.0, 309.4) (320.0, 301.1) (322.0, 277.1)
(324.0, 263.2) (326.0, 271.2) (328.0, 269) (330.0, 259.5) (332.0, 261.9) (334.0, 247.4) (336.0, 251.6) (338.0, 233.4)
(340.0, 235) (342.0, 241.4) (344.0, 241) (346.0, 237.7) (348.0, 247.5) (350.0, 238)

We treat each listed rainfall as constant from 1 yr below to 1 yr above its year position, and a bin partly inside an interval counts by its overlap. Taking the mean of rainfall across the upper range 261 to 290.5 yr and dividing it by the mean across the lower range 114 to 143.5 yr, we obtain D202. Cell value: 0.50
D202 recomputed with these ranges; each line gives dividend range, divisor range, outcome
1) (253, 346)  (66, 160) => 0.53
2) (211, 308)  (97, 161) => 0.56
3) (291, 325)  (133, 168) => 0.61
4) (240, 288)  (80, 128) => 0.52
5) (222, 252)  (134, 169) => 0.65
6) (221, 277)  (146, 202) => 0.71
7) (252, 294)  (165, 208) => 0.69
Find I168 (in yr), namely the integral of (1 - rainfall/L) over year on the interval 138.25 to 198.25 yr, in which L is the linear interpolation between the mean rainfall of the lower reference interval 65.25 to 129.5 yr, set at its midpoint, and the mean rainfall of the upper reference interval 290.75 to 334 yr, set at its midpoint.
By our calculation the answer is 1.9 yr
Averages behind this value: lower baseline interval 537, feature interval 442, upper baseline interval 289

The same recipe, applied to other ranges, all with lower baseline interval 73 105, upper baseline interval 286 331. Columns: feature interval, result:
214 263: 6.2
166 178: 0.9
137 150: -1.5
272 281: 1.6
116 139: -2.5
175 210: 1.3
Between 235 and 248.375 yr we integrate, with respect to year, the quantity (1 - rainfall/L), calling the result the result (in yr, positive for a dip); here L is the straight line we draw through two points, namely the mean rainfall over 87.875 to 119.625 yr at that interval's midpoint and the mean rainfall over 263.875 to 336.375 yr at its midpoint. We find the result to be 1.88 yr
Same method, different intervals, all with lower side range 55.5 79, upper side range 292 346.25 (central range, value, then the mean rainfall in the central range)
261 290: 4.7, 268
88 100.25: -1.7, 560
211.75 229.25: 1.1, 348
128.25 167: -4.6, 495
